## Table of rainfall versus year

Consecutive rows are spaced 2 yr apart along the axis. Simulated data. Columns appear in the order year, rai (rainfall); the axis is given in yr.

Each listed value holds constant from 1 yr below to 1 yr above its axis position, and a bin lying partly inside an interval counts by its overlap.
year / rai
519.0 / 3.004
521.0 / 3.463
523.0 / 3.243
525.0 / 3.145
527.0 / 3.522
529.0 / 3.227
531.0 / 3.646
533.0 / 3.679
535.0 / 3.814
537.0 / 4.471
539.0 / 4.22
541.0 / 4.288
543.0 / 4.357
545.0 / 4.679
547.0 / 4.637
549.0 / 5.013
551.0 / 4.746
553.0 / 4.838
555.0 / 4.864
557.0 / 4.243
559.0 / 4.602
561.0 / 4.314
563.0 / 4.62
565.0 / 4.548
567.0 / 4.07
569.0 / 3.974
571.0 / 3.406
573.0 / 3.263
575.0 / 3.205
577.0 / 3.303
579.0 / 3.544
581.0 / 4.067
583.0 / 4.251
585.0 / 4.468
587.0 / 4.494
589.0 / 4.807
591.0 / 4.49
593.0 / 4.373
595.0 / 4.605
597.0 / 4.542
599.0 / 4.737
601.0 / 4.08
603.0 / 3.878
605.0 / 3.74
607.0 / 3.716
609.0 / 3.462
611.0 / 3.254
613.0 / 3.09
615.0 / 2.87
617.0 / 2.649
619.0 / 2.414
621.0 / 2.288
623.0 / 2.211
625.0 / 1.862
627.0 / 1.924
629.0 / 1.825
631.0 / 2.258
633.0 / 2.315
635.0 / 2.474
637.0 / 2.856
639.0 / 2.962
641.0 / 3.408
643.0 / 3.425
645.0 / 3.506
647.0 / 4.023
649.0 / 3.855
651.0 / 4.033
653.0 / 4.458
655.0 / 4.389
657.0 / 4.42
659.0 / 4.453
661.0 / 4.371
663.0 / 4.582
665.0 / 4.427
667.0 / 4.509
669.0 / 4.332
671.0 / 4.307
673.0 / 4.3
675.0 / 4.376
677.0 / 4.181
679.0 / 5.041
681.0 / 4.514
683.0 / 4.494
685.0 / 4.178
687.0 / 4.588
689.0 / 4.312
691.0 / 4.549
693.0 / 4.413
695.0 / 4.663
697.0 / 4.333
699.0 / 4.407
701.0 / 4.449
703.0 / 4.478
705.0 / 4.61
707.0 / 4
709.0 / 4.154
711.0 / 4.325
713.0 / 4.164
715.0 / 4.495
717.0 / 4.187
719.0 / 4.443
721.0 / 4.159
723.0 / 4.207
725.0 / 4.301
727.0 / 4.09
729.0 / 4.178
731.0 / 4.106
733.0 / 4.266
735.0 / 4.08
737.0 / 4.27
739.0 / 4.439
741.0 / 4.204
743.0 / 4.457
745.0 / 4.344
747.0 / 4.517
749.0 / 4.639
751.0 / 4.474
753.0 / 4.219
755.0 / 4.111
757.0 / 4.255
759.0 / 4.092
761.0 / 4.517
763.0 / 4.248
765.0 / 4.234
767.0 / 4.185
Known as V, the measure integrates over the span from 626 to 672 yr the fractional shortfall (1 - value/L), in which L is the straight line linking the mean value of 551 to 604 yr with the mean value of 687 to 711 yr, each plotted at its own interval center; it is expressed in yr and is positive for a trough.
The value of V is 7.6 yr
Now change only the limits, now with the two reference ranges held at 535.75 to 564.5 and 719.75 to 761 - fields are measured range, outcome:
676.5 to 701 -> -0.7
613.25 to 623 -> 4.1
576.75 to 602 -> 1.0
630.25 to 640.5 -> 4.2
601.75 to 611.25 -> 1.7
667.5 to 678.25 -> 0.1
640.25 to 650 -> 1.7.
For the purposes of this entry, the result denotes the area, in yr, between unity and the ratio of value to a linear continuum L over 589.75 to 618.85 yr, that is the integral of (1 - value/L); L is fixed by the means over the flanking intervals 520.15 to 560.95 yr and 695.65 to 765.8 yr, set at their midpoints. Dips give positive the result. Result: 2.8 yr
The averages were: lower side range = 4.14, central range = 3.79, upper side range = 4.3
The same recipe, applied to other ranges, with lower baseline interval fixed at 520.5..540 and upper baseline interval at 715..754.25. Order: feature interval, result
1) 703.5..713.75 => -0.12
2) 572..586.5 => 0.19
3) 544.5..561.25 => -4.30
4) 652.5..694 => -3.39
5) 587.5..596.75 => -1.73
